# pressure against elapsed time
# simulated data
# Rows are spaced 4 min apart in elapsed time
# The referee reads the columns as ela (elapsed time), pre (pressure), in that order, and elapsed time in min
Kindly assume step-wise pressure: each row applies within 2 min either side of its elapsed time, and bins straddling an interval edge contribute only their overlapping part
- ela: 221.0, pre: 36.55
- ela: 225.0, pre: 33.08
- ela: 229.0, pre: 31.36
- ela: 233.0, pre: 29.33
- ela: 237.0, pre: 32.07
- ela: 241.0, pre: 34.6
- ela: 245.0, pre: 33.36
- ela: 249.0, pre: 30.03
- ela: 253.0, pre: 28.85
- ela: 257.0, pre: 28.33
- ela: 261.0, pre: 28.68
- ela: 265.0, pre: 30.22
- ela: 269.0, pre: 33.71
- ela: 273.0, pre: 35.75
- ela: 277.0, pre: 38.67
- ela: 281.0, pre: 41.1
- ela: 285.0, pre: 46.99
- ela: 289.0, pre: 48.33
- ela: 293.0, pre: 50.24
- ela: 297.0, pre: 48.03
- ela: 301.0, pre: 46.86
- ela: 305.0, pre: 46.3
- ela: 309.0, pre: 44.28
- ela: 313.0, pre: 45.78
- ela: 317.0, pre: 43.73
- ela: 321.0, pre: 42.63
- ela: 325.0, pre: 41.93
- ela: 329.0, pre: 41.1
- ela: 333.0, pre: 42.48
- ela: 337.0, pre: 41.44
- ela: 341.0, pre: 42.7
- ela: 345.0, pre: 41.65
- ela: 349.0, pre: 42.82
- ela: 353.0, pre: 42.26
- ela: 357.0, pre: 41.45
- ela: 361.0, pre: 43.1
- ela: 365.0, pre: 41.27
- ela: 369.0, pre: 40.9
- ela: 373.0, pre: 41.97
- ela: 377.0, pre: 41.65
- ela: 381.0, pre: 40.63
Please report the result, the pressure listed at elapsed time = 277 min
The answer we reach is 38.67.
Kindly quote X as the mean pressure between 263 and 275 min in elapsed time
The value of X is 33.2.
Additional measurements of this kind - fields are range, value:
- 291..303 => 48.4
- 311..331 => 43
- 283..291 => 47.7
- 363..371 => 41.1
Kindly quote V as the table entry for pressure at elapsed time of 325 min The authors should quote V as 41.93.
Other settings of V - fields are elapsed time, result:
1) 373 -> 41.97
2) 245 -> 33.36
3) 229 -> 31.36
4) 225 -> 33.08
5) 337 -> 41.44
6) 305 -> 46.3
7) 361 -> 43.1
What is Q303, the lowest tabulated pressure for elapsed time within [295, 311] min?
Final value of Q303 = 44.28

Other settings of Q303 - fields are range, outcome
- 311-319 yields 43.73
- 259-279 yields 28.68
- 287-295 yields 48.33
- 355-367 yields 41.27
